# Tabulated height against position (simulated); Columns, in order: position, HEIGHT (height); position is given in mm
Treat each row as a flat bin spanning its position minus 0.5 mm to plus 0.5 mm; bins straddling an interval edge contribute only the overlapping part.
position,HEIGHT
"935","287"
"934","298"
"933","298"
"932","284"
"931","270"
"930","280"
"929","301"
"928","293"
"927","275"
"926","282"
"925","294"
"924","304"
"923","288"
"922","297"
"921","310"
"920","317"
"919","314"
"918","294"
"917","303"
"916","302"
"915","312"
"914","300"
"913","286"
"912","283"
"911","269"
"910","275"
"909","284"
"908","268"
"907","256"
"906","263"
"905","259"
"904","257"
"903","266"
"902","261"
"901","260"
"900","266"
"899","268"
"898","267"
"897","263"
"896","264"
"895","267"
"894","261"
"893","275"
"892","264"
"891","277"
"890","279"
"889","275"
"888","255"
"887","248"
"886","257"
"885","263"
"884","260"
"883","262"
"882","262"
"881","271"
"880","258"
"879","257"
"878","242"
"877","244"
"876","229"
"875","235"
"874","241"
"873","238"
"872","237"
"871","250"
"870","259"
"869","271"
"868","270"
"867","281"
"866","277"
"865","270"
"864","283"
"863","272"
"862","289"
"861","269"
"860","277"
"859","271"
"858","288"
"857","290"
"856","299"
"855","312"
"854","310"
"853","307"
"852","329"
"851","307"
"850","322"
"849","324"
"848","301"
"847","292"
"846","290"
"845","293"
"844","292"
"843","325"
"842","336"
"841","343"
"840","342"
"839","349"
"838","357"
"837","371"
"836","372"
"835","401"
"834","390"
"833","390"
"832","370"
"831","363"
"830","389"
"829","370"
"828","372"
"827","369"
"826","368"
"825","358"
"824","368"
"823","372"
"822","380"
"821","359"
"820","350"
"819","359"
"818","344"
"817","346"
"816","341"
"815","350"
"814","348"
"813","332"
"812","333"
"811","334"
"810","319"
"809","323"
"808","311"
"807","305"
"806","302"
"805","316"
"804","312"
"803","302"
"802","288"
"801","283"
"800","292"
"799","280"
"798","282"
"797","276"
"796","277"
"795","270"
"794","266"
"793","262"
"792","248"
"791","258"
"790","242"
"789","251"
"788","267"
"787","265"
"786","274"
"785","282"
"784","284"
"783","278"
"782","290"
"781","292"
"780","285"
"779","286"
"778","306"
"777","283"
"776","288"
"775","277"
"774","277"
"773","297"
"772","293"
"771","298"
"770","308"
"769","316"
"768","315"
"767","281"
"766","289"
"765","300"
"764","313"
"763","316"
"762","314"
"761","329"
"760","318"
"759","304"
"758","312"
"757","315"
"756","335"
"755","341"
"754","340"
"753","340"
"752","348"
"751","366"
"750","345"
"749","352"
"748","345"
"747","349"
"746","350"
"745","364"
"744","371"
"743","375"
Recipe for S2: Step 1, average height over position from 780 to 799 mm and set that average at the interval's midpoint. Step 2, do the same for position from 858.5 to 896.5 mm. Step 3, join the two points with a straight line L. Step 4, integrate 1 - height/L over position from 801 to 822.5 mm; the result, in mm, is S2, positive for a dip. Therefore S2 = -4.9 mm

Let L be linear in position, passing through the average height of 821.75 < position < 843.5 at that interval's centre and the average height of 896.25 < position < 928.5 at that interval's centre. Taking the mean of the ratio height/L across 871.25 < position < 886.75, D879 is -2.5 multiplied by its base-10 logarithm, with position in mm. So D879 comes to 0.26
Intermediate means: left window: 366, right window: 282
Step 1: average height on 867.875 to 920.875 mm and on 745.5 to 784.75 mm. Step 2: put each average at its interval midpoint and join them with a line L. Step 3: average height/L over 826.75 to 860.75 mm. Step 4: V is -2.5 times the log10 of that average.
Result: -0.16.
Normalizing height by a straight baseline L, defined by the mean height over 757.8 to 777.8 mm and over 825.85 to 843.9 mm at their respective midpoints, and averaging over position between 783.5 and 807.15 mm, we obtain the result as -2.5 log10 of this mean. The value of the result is 0.18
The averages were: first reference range 301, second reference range 364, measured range 278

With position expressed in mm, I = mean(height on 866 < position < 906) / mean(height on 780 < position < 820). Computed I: 0.87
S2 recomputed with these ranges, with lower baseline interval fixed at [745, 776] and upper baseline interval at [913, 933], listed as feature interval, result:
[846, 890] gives 4.4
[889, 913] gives 2.5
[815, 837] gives -4.1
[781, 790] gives 1.2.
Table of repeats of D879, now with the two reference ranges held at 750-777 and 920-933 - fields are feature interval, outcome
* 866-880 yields 0.19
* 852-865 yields 0.04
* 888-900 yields 0.10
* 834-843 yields -0.18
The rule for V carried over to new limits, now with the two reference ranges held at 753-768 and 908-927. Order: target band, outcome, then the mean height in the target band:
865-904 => 0.150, 260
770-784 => 0.088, 289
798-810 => 0.030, 301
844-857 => -0.010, 306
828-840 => -0.217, 373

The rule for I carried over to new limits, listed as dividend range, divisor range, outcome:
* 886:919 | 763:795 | 0.96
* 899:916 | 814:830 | 0.76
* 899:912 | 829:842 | 0.72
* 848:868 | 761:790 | 1.01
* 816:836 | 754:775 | 1.20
